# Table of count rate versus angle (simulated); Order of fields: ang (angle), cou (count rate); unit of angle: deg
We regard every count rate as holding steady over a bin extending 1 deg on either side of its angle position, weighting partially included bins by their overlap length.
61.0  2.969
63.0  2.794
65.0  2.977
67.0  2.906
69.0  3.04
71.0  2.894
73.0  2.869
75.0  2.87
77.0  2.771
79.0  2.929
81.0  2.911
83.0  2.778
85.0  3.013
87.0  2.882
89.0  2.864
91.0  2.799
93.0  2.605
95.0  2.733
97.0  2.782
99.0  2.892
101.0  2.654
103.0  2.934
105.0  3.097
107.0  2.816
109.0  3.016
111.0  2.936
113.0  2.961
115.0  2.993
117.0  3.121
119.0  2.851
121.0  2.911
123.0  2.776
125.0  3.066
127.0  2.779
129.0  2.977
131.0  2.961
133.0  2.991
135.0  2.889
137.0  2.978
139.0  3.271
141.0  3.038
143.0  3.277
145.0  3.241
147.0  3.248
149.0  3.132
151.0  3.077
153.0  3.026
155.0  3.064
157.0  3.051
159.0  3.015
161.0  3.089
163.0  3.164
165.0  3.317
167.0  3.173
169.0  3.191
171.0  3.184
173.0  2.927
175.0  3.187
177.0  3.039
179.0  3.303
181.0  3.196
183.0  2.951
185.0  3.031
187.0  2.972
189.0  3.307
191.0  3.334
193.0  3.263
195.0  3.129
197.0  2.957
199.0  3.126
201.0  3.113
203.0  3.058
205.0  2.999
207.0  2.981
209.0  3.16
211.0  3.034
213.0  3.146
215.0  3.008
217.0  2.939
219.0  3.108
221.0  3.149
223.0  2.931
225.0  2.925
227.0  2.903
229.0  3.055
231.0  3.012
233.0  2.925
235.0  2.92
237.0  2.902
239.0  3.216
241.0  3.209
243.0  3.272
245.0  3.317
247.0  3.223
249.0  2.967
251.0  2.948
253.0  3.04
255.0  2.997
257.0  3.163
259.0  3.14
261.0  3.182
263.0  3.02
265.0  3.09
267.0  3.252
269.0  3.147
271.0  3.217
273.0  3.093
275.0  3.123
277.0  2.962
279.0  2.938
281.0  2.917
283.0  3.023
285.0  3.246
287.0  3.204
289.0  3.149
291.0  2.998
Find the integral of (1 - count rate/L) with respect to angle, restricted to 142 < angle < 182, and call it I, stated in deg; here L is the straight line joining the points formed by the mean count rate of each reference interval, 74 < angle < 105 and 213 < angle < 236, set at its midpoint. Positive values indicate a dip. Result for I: -3.1 deg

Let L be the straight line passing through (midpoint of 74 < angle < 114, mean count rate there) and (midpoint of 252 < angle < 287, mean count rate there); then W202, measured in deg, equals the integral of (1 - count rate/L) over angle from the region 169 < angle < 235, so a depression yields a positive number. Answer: -1.5 deg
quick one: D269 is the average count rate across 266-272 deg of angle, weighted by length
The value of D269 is 3.21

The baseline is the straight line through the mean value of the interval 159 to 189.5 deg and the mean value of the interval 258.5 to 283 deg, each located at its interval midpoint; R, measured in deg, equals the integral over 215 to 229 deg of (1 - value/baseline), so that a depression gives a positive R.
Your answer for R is 0.5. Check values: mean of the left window 3.13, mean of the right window 3.09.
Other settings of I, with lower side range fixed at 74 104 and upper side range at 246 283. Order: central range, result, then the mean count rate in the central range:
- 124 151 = -1.6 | 3.07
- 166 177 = -0.7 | 3.12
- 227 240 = 0.2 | 3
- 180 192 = -0.7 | 3.13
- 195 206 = -0.3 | 3.06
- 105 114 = -0.3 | 2.95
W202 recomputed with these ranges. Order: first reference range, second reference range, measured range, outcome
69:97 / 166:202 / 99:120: -0.1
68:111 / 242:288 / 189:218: -0.7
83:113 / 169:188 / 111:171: -1.4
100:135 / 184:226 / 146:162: -0.5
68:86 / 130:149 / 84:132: 1.7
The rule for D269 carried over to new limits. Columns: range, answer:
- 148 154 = 3.08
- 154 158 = 3.06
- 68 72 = 2.97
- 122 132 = 2.91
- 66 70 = 2.97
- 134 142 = 3.04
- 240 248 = 3.26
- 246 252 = 3.05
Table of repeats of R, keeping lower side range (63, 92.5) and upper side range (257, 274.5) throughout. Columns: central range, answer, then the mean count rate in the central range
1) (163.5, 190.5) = -1.1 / 3.14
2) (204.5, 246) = 0.5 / 3.05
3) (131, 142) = -0.2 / 3.03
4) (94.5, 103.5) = 0.4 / 2.8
